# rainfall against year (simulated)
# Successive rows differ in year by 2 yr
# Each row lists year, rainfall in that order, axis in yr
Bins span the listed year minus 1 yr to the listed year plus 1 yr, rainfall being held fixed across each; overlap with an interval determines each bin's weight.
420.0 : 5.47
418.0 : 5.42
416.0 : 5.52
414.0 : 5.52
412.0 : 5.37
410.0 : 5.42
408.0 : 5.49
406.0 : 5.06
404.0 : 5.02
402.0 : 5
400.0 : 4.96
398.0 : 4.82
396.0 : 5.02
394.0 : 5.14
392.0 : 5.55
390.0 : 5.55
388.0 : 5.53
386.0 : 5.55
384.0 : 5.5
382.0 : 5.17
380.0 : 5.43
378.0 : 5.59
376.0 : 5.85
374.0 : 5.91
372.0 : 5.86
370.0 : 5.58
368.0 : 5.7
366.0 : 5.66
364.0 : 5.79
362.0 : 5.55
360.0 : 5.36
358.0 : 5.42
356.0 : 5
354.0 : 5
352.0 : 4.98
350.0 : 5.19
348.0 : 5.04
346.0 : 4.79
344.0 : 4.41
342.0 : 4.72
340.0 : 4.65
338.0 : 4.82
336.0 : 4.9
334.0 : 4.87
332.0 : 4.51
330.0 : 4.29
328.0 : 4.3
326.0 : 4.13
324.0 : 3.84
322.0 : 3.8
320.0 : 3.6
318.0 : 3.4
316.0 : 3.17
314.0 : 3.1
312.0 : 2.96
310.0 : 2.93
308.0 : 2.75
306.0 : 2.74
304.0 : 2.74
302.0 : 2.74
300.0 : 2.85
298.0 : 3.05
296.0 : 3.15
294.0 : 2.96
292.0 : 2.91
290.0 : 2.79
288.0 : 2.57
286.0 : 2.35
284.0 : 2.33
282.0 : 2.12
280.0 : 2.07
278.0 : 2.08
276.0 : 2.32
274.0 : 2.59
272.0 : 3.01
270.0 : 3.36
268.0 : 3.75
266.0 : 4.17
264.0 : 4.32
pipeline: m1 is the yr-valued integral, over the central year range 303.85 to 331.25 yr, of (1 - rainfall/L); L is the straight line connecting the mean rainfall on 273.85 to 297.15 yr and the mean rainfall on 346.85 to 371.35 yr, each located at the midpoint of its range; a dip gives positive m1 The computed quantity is 2.5 yr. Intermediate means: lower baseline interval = 2.52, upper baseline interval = 5.36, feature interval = 3.44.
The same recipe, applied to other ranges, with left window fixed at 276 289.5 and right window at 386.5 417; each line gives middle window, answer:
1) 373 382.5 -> -1.9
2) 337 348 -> -2.7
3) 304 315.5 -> 0.2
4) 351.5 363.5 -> -3.2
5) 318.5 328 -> -1.6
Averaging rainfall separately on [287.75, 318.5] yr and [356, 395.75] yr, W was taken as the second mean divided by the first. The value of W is 1.89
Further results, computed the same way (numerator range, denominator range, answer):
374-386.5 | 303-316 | 1.92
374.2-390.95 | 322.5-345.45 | 1.24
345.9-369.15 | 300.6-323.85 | 1.71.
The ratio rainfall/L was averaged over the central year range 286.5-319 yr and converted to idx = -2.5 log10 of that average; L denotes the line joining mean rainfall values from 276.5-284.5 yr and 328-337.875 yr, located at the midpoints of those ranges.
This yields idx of 0.08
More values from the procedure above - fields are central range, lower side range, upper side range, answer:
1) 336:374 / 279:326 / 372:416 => -0.199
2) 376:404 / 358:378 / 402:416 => 0.036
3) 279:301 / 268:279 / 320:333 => 0.204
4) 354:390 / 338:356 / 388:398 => -0.092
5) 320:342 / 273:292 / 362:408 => -0.147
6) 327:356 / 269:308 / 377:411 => -0.193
